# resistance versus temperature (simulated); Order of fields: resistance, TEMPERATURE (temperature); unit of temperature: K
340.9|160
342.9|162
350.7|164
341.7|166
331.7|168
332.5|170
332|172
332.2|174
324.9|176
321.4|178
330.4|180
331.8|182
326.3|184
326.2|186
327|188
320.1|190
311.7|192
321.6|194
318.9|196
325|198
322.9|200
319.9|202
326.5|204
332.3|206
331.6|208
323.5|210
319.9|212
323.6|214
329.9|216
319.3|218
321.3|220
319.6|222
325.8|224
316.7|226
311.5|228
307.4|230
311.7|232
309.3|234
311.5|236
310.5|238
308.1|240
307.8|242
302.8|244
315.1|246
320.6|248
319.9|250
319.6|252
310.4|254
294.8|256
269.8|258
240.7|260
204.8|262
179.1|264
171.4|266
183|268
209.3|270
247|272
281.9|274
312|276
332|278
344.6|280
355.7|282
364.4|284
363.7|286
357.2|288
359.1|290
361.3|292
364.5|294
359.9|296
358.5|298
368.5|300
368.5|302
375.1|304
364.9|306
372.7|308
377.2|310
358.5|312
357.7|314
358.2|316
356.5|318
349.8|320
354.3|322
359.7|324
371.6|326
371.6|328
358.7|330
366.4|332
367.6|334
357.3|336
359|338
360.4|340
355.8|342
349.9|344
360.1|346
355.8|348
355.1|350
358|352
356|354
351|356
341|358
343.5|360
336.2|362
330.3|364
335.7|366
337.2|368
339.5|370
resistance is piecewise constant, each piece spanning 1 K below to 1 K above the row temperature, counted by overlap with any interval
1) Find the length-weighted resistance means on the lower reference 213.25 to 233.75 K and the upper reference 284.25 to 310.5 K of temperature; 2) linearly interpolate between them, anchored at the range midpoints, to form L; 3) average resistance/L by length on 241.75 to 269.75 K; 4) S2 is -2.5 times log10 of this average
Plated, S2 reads 0.265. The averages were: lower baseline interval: 318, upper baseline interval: 365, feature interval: 264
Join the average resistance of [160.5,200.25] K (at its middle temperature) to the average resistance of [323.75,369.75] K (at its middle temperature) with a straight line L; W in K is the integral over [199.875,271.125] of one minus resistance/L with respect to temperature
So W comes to 8.7 K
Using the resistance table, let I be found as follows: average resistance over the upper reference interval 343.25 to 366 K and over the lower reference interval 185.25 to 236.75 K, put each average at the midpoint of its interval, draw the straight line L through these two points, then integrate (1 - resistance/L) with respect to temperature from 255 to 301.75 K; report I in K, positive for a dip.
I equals 4.7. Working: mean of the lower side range 321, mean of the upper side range 348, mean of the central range 300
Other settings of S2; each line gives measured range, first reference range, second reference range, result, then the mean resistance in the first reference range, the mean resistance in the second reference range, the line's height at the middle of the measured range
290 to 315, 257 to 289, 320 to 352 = -0.161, 276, 360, 315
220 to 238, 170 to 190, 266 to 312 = 0.052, 328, 332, 330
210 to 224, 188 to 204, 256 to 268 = -0.124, 321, 217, 288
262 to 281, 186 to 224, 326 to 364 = 0.336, 323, 355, 339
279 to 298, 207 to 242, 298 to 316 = -0.010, 317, 367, 356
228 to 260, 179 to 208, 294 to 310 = 0.128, 325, 367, 344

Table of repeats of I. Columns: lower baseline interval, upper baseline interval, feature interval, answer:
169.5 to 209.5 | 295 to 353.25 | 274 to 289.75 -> 0.31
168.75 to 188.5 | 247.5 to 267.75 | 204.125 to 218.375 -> -1.25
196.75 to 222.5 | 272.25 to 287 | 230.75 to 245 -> 0.81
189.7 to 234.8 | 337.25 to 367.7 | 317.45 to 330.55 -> -0.64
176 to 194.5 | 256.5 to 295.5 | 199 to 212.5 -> -0.38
